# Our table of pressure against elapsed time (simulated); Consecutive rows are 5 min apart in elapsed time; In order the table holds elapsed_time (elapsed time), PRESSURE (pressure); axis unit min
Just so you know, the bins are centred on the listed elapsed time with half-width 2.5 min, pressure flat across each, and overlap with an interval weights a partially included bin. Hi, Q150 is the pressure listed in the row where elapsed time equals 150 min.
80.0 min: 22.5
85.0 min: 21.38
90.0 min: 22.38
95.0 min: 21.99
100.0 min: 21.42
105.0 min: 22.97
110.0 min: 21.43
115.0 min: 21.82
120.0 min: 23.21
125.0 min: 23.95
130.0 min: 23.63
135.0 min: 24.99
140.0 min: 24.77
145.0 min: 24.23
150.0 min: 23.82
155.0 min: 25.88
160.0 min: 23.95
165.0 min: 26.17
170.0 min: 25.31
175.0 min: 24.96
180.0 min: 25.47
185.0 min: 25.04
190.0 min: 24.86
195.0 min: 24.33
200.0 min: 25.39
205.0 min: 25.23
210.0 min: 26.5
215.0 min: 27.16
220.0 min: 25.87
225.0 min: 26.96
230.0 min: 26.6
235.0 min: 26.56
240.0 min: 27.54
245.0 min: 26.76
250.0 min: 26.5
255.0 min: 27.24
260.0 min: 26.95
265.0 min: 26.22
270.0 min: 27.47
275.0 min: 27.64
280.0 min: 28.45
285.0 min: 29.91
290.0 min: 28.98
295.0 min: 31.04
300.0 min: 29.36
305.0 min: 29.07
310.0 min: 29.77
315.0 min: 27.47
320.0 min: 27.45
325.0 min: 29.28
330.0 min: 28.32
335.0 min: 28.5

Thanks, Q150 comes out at 23.82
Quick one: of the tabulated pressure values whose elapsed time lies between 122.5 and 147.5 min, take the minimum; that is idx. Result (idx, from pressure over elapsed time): 23.63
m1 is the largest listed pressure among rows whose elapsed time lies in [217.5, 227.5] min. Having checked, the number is 26.96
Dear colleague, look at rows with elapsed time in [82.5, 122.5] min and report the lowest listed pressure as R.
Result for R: 21.38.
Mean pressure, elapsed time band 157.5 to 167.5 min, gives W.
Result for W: 25.1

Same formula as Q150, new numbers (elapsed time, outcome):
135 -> 24.99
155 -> 25.88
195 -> 24.33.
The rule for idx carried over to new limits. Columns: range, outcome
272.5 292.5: 27.64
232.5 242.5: 26.56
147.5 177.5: 23.82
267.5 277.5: 27.47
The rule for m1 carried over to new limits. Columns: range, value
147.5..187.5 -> 26.17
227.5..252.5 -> 27.54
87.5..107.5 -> 22.97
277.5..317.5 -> 31.04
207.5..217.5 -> 27.16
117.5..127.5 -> 23.95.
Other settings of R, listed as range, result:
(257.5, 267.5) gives 26.22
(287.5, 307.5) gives 28.98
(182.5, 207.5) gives 24.33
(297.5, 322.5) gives 27.45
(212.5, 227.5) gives 25.87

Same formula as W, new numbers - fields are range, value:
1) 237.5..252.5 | 26.9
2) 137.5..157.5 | 24.7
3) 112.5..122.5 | 22.5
